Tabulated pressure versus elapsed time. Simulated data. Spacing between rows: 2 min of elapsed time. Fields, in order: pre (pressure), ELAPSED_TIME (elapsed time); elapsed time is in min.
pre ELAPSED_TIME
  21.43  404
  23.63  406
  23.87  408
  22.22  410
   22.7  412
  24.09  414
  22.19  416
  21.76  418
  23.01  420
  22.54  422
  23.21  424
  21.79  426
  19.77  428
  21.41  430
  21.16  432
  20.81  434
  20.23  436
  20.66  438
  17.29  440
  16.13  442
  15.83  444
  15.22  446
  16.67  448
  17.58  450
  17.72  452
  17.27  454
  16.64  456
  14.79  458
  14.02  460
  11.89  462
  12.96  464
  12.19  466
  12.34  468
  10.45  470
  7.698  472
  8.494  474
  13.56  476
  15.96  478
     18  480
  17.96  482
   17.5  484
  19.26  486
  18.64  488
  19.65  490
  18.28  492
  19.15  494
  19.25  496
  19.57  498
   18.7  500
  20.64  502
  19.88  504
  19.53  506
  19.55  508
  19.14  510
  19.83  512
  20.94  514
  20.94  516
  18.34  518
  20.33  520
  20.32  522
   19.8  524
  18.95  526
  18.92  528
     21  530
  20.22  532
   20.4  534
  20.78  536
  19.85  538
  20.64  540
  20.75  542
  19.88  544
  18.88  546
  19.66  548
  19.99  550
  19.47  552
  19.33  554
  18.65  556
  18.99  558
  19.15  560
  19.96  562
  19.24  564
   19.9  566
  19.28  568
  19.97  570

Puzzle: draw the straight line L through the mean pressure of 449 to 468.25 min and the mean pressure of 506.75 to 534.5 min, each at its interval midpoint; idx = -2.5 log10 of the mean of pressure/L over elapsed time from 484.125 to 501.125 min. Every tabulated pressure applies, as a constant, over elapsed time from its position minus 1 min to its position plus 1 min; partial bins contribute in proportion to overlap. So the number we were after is -0.08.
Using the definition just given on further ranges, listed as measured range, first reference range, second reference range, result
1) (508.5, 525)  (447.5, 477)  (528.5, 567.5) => -0.14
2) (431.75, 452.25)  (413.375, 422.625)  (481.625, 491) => 0.18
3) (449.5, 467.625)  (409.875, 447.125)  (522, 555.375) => 0.35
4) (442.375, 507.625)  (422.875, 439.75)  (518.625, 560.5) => 0.25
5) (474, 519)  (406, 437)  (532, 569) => 0.12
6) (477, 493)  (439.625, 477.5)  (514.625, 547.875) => -0.12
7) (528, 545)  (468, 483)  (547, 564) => -0.14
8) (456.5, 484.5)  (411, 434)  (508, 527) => 0.48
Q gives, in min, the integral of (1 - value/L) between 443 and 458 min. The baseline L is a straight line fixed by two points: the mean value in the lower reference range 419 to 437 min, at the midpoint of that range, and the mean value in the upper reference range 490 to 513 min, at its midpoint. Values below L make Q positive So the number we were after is 3.1 min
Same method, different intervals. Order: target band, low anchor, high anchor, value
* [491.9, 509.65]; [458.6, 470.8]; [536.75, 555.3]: -4.2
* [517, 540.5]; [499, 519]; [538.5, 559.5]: -0.3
